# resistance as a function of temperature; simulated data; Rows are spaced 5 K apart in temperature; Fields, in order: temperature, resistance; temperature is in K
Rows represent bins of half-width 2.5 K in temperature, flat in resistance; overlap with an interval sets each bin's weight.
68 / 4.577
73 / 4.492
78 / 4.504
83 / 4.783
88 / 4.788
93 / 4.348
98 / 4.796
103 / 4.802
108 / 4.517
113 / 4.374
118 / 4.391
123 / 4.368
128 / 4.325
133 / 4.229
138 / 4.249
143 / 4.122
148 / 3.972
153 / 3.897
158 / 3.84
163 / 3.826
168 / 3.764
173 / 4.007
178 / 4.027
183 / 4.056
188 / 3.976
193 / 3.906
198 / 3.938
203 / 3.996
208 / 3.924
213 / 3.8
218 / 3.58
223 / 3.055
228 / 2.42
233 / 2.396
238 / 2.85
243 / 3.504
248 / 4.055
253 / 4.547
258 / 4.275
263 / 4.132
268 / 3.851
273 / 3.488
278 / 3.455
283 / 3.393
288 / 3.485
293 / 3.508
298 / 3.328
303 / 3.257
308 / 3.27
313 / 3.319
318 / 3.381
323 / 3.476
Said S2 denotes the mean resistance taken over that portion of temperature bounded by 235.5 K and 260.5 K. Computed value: 3.85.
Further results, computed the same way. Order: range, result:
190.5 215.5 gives 3.91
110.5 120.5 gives 4.38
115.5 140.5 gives 4.31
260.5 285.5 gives 3.66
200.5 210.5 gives 3.96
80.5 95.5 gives 4.64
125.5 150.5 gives 4.18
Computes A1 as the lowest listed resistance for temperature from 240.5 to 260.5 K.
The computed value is 3.504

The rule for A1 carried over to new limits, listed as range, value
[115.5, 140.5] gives 4.229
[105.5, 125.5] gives 4.368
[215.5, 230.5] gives 2.42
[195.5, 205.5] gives 3.938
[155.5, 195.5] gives 3.764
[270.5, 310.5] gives 3.257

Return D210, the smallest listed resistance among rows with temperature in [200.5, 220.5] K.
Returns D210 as 3.58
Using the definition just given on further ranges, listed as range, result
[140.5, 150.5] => 3.972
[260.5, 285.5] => 3.393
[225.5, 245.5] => 2.396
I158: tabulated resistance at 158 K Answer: 3.84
